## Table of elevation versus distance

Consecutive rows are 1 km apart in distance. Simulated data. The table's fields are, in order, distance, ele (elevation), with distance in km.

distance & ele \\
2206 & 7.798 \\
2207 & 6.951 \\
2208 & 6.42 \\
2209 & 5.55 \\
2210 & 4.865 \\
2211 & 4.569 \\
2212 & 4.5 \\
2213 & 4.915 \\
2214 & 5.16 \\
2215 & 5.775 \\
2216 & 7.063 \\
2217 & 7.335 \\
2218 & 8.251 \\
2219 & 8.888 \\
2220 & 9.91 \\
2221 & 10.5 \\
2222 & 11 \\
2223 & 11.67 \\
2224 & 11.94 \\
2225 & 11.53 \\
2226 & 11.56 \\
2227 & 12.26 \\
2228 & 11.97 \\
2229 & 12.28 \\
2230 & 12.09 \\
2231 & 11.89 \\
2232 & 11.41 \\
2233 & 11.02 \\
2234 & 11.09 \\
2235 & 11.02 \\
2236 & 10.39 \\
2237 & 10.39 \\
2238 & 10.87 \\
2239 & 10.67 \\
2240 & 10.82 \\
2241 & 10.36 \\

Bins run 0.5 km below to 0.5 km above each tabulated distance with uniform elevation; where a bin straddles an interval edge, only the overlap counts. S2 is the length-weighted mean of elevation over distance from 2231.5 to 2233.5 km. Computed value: 11.2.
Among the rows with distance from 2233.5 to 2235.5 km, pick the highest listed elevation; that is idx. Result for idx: 11.09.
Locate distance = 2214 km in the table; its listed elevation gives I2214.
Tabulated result 5.16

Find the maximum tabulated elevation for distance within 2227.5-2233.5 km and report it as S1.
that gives 12.28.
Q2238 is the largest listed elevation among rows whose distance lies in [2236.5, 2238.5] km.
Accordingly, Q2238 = 10.87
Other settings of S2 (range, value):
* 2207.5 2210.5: 5.61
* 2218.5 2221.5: 9.77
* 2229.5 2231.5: 12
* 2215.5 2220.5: 8.29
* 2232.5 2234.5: 11.1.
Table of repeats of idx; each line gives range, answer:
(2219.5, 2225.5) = 11.94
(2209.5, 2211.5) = 4.865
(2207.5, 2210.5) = 6.42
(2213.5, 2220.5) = 9.91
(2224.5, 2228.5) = 12.26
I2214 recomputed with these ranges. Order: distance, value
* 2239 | 10.67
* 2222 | 11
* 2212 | 4.5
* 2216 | 7.063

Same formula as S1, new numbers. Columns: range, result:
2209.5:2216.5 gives 7.063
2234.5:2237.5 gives 11.02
